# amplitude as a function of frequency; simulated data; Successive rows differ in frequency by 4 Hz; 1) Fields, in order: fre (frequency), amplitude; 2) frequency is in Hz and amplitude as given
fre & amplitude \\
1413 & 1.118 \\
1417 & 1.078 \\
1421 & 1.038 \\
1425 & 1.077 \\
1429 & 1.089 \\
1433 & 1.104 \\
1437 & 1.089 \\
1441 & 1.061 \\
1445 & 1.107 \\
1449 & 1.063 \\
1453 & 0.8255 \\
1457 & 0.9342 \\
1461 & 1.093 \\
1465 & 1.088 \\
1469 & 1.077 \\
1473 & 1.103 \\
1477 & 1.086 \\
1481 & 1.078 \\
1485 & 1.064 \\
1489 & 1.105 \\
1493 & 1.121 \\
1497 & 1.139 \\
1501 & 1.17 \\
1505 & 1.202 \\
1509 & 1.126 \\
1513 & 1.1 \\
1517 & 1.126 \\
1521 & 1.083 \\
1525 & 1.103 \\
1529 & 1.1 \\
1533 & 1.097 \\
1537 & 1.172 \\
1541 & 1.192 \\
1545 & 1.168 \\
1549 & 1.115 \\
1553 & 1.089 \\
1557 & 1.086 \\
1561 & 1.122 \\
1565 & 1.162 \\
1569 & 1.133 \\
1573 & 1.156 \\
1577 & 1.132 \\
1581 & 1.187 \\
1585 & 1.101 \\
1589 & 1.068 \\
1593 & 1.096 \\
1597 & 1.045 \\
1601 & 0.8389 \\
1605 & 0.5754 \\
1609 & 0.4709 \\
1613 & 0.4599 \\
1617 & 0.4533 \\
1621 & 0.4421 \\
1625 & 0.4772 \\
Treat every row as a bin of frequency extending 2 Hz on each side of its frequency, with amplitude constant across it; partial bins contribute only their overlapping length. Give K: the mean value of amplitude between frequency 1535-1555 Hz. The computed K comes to 1.15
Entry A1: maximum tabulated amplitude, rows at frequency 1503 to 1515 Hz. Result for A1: 1.202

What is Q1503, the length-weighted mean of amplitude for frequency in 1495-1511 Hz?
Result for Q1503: 1.16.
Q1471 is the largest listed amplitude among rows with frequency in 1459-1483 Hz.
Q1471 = 1.103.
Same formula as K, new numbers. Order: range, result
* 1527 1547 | 1.15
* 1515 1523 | 1.1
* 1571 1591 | 1.13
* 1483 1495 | 1.1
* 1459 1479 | 1.09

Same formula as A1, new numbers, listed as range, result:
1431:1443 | 1.104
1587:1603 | 1.096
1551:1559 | 1.089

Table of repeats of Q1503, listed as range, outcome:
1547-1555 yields 1.1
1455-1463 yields 1.01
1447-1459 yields 0.941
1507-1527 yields 1.11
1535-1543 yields 1.18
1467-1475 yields 1.09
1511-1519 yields 1.11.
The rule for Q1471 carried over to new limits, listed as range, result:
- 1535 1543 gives 1.192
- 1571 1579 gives 1.156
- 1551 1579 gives 1.162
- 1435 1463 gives 1.107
